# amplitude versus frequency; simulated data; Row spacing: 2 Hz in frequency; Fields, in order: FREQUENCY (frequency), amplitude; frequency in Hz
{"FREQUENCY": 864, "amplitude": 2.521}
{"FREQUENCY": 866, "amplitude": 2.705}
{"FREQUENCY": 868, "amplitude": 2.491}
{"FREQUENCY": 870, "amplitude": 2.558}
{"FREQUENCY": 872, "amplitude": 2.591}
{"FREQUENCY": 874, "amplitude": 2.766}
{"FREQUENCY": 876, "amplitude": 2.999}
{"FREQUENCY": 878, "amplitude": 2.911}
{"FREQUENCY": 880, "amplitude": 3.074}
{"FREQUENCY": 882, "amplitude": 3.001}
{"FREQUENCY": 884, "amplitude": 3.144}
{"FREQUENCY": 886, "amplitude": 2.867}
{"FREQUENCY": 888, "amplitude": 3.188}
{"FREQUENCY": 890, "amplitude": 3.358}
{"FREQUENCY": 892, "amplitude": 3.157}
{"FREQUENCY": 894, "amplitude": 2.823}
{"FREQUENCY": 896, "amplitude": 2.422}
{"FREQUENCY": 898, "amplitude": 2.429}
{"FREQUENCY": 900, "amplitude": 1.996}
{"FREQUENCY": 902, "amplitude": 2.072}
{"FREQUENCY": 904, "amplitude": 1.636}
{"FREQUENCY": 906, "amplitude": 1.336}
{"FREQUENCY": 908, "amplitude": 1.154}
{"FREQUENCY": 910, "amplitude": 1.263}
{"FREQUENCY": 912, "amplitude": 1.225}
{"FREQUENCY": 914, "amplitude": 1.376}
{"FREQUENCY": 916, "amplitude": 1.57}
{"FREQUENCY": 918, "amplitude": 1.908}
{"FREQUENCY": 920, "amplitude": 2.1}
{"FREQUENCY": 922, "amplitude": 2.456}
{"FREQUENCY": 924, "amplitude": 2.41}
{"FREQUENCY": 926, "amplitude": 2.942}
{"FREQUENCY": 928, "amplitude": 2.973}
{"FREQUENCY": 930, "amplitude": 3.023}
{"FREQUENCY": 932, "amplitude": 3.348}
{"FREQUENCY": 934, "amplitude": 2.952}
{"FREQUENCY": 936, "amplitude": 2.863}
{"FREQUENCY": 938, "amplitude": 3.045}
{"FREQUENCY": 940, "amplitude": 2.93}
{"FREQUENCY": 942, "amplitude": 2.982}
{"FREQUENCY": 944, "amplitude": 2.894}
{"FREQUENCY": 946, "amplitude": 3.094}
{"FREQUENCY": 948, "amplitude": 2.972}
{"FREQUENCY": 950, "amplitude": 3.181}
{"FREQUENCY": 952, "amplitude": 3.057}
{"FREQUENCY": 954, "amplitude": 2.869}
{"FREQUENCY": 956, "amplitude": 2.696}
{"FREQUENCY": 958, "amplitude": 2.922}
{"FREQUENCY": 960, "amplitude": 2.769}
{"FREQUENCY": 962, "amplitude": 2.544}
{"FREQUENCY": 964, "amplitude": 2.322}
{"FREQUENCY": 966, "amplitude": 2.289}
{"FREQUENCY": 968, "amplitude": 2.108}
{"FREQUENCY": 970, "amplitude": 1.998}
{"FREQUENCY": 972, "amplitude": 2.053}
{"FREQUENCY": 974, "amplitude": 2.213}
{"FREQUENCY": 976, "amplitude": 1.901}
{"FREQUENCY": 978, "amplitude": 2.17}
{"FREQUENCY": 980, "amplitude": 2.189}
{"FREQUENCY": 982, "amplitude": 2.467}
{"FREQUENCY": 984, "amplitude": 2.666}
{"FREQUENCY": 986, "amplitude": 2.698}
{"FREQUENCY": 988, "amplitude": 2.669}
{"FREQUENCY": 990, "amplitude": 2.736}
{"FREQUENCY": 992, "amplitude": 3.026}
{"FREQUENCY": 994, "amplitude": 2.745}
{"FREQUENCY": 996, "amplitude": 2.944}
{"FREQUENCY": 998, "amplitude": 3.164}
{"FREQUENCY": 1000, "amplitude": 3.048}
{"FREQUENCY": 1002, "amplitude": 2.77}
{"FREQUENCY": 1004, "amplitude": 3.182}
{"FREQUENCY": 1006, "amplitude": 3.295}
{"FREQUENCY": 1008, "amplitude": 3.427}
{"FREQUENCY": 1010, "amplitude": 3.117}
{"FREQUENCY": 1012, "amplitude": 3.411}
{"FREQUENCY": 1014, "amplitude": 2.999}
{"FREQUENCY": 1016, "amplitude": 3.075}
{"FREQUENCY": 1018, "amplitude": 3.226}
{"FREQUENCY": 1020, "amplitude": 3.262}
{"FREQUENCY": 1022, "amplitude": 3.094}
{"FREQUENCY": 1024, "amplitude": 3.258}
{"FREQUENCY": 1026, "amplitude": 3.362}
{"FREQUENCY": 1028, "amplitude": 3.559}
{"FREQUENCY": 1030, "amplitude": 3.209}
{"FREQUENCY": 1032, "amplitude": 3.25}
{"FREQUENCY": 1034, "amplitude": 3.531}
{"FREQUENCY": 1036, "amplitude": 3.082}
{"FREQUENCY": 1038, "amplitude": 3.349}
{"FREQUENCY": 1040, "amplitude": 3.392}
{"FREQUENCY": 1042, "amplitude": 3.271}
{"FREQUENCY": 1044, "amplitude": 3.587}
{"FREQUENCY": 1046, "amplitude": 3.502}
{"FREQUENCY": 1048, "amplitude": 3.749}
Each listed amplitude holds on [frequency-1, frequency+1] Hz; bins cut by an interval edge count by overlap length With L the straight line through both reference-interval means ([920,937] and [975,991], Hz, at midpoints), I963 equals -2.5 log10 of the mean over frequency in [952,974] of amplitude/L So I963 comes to 0.05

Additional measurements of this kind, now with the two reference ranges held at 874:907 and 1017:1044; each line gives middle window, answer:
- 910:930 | 0.31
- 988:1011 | 0.05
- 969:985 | 0.35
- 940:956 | -0.02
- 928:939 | -0.07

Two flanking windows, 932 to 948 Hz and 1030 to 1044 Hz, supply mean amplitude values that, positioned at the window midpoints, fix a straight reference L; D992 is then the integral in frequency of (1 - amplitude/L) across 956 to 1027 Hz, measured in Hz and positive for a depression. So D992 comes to 9.0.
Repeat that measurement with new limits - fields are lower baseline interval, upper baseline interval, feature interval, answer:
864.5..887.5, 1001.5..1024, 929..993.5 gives 7.8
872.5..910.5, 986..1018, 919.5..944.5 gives -1.3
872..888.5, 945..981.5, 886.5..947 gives 7.1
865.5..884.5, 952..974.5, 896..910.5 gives 5.1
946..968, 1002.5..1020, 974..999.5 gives 3.4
